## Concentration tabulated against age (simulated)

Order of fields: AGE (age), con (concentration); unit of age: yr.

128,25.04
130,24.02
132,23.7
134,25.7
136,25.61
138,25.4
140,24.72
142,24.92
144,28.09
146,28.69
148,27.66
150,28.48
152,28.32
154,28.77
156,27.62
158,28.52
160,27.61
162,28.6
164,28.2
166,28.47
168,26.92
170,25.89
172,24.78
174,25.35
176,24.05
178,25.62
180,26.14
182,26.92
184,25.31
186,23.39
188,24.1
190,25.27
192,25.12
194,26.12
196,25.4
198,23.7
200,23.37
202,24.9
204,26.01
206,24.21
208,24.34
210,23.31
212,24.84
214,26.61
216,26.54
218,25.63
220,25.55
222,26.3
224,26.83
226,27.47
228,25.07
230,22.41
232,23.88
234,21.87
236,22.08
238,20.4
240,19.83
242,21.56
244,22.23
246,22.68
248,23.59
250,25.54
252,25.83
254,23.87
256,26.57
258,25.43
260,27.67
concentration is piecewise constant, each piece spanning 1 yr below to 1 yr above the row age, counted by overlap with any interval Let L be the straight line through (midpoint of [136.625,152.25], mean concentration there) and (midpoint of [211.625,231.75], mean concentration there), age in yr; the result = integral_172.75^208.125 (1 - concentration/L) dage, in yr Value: 1.6 yr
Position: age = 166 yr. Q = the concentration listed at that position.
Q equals 28.47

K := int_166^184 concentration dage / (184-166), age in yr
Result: 25.8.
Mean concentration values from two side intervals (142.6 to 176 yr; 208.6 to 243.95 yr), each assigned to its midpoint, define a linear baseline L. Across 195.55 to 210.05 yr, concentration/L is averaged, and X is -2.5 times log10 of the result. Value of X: 0.04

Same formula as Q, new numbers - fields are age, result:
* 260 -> 27.67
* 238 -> 20.4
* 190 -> 25.27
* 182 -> 26.92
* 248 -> 23.59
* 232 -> 23.88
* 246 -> 22.68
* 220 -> 25.55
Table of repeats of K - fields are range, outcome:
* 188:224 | 25.1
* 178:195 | 25.3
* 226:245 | 22.4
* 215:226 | 26.3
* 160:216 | 25.5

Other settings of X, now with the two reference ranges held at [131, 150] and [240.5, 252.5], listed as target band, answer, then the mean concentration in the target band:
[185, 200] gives 0.01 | 24.6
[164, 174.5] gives -0.05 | 26.5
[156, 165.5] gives -0.10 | 28.2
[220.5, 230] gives -0.09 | 25.9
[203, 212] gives -0.01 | 24.5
